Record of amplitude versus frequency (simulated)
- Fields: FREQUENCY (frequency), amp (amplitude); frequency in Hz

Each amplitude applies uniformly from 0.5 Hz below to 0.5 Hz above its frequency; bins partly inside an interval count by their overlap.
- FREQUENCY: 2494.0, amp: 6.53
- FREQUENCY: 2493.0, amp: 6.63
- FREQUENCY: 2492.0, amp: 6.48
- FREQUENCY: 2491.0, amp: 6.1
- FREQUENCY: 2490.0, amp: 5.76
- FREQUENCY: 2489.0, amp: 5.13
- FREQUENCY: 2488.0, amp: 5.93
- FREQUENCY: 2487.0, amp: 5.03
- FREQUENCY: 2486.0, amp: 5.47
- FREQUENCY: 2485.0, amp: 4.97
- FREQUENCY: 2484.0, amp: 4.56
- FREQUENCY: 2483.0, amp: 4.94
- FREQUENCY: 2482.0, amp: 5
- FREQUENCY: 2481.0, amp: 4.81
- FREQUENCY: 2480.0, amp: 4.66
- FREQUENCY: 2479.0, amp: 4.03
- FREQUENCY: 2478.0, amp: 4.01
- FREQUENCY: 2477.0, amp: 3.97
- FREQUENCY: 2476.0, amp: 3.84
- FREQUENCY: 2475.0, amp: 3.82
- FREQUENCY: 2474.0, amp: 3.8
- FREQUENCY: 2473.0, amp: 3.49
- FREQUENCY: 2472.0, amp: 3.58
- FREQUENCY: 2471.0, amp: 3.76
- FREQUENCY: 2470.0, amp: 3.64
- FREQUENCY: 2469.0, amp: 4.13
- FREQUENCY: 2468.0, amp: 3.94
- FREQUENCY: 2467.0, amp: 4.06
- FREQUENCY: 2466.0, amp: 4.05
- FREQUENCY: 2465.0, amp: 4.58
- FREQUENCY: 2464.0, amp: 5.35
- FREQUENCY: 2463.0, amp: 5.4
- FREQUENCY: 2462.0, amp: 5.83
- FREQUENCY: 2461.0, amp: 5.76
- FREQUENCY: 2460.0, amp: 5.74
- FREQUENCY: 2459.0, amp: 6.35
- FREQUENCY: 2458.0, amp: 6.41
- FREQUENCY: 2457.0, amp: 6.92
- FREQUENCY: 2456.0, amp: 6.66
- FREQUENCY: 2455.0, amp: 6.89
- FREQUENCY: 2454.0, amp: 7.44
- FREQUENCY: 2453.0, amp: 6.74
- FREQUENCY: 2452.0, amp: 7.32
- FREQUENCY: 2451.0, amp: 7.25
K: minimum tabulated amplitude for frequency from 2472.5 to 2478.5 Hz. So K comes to 3.49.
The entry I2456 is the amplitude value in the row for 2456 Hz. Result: 6.66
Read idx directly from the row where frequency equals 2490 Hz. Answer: 5.76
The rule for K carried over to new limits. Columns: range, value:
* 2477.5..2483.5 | 4.01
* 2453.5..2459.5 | 6.35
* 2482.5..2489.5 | 4.56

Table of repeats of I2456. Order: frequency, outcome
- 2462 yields 5.83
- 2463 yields 5.4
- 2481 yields 4.81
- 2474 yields 3.8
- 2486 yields 5.47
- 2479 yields 4.03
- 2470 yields 3.64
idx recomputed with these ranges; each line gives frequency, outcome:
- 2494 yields 6.53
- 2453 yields 6.74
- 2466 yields 4.05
